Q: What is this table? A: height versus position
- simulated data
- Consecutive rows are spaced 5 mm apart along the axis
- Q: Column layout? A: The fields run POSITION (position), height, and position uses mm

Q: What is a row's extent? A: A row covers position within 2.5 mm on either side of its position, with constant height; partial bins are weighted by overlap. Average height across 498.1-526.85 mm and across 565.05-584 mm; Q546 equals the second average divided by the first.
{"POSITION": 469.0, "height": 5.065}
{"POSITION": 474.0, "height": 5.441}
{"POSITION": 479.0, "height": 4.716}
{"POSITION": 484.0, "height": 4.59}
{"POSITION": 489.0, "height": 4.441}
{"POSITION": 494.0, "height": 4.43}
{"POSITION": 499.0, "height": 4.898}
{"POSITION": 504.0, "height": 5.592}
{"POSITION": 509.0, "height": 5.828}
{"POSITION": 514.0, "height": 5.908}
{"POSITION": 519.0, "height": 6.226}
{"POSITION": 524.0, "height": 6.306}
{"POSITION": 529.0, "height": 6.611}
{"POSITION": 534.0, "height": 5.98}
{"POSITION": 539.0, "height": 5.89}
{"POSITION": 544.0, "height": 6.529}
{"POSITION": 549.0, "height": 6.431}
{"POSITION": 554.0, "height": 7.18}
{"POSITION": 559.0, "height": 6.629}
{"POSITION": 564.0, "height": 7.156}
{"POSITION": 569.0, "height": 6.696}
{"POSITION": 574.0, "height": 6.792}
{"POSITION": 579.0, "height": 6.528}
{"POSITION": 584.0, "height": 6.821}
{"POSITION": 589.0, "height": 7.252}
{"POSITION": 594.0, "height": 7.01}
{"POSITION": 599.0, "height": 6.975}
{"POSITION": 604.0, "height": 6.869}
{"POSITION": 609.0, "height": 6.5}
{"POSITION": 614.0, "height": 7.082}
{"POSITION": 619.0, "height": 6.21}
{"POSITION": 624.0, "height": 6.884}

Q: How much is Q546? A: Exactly 1.1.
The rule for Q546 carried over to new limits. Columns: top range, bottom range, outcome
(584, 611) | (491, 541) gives 1.20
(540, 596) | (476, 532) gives 1.25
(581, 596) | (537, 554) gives 1.09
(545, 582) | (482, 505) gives 1.43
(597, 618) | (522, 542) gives 1.10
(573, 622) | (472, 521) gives 1.31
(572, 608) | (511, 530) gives 1.11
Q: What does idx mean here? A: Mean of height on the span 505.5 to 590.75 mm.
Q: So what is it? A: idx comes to 6.5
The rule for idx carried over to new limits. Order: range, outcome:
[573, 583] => 6.66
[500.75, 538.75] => 6.03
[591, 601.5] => 7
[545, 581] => 6.77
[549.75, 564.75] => 6.9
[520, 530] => 6.4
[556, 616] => 6.86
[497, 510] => 5.42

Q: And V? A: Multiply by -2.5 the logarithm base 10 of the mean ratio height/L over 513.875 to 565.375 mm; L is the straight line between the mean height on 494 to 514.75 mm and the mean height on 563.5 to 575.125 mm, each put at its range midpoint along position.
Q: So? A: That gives -0.05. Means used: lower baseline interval 5.39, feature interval 6.45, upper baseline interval 6.84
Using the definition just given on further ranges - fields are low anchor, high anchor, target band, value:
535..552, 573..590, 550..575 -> -0.05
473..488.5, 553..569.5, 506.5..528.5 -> -0.06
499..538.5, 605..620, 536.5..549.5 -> -0.02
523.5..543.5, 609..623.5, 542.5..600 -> -0.07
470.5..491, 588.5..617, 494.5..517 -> -0.04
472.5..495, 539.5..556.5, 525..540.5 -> -0.01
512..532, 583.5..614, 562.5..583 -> -0.01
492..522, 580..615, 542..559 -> -0.09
